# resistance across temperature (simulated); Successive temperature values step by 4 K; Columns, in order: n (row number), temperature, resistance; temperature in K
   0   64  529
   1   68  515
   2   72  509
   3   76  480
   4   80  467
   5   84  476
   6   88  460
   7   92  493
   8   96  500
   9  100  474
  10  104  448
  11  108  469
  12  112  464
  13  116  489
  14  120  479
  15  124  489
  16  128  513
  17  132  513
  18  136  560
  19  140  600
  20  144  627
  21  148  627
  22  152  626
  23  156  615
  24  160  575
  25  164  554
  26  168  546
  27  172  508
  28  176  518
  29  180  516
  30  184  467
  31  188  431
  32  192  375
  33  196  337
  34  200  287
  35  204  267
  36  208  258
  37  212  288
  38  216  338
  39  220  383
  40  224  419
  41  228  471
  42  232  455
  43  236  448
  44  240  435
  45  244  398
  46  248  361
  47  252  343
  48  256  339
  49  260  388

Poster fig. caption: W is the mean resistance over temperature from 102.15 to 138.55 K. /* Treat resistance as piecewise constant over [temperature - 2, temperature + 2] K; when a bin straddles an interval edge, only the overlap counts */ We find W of 493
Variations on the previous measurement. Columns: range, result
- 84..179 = 527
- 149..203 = 487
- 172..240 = 396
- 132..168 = 590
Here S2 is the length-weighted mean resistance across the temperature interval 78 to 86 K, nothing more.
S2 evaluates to 472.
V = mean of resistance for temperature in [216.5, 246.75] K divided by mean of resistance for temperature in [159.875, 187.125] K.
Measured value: 0.82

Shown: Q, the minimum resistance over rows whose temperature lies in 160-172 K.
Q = 508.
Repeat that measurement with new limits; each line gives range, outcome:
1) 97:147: 448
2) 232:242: 435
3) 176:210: 258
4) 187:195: 375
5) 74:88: 460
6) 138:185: 467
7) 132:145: 513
